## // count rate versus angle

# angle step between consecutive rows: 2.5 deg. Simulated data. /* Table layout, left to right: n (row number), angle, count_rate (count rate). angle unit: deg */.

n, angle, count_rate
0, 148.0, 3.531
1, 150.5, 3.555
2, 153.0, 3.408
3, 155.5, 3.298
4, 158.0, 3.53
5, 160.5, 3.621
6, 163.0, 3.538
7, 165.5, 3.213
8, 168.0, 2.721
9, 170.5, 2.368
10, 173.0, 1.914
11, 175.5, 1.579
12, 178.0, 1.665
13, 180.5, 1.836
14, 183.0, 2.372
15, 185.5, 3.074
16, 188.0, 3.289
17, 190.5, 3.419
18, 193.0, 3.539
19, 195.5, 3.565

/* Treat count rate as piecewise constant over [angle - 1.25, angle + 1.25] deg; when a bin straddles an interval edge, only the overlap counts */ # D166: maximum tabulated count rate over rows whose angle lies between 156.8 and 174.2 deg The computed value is 3.621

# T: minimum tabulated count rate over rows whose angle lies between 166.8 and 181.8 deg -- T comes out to 1.579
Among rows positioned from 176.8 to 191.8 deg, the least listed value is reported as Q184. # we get 1.665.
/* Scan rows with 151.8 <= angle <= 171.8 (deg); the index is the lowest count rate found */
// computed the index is 2.368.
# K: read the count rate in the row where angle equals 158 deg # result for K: 3.53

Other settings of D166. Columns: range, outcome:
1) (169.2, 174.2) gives 2.368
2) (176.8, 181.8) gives 1.836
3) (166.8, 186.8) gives 3.074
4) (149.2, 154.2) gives 3.555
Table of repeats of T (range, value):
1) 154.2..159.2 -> 3.298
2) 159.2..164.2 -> 3.538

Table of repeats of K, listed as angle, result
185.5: 3.074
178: 1.665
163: 3.538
